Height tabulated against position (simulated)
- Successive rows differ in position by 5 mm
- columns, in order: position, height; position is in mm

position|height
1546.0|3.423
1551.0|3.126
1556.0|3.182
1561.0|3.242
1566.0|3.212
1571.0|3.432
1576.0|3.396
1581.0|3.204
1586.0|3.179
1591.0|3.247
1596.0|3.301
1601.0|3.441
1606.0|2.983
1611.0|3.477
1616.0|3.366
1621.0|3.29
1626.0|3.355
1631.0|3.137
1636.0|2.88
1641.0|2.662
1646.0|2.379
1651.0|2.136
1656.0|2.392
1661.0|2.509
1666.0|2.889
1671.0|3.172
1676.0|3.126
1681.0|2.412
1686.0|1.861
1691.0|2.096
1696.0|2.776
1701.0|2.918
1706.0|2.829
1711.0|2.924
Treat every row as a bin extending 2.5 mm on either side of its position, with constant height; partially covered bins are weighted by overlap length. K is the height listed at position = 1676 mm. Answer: 3.126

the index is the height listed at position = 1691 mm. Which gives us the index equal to 2.096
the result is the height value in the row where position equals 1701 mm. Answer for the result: 2.918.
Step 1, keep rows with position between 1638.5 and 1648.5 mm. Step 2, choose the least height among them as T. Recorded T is 2.379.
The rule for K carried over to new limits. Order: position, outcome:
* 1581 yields 3.204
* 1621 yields 3.29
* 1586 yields 3.179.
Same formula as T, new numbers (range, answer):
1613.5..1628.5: 3.29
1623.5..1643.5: 2.662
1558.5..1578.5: 3.212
